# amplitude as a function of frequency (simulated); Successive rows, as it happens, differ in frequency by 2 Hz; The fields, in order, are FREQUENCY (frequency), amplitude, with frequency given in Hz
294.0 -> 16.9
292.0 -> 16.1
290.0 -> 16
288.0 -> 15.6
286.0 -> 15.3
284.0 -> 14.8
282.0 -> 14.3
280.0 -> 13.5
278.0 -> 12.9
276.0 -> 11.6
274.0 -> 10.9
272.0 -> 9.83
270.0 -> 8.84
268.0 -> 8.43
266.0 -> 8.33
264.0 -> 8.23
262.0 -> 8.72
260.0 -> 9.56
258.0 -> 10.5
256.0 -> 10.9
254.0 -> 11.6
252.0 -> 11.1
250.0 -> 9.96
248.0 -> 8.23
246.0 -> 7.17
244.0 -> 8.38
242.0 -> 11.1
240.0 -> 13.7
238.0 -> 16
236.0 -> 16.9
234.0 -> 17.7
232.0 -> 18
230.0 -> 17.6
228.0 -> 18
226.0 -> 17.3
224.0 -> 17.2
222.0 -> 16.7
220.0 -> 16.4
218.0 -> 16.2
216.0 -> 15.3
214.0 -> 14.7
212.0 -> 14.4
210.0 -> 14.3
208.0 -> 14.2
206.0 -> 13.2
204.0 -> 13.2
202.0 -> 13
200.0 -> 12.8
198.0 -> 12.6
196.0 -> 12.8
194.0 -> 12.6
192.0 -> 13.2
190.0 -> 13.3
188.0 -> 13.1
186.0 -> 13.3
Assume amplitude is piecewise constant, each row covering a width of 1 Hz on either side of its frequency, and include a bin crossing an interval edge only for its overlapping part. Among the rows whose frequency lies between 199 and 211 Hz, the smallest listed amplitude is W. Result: 12.8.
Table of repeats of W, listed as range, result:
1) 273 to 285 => 10.9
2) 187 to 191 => 13.1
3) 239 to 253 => 7.17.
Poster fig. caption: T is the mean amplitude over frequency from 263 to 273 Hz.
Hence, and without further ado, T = 8.73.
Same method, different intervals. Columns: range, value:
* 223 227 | 17.2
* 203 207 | 13.2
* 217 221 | 16.3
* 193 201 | 12.7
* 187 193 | 13.2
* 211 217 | 14.8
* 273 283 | 12.6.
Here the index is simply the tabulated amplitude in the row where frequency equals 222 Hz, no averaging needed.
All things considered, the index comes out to 16.7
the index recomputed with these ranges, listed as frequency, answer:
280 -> 13.5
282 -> 14.3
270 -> 8.84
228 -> 18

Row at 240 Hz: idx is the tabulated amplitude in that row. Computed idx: 13.7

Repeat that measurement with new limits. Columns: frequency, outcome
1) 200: 12.8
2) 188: 13.1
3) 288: 15.6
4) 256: 10.9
